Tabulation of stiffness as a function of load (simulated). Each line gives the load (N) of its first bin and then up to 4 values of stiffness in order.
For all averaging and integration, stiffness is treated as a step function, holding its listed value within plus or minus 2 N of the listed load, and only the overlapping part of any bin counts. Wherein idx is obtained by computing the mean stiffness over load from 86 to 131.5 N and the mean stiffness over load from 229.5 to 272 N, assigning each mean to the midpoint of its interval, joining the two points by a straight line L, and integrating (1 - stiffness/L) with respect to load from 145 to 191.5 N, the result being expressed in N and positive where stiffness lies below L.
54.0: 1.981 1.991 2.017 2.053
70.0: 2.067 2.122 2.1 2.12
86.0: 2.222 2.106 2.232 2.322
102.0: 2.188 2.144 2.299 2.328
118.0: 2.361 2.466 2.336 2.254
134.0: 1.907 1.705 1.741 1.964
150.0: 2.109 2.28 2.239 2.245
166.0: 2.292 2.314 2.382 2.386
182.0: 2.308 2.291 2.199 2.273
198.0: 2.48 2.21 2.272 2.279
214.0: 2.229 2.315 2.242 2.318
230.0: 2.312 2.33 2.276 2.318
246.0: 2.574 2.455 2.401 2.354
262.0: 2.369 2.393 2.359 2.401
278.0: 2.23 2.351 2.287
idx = 1.2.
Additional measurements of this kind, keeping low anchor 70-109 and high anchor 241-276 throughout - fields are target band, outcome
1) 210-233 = 0.7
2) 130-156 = 3.1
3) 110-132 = -1.3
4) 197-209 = 0.1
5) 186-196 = 0.3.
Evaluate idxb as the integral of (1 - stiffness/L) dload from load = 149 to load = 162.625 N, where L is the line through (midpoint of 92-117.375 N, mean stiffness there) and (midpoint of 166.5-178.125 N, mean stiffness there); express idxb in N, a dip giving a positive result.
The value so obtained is 0.6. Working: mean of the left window 2.26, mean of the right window 2.35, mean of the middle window 2.22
